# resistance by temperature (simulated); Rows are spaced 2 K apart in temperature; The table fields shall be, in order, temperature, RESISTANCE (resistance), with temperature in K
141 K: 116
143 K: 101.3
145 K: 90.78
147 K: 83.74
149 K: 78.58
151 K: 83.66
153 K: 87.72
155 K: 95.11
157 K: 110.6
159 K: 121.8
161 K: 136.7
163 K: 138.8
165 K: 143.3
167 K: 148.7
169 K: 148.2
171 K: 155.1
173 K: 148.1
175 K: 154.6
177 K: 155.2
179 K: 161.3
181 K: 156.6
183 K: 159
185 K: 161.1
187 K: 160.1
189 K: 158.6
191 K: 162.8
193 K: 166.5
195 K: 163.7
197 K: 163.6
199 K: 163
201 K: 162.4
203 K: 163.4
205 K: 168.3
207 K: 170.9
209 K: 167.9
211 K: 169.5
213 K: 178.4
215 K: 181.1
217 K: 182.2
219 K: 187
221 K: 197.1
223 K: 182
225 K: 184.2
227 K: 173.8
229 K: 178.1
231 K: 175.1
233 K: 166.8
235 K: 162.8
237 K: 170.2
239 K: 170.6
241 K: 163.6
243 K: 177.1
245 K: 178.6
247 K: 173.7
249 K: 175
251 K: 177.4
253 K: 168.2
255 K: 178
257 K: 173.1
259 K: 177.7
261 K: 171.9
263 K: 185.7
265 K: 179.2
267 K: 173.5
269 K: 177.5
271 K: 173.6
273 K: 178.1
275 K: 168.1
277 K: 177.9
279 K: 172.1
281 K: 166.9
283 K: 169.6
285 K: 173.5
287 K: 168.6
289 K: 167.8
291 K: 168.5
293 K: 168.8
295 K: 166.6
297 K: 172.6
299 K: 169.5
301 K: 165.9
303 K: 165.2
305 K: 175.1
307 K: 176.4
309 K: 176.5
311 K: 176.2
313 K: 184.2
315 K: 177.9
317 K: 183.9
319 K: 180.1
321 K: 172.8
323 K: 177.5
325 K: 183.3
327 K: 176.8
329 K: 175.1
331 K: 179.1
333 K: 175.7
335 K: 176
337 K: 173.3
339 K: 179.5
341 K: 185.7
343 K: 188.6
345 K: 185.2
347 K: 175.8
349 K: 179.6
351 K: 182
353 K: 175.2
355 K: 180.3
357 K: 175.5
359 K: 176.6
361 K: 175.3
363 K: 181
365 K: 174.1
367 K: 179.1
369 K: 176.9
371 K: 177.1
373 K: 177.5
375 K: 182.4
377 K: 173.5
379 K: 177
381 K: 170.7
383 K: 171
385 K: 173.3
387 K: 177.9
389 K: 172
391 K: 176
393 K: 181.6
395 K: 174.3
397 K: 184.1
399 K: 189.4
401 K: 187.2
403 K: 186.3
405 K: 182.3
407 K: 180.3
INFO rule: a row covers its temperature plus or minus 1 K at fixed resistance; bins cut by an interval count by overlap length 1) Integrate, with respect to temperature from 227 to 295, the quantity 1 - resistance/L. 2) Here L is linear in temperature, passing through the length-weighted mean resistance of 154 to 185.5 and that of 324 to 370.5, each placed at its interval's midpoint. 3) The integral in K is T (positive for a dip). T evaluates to -4.9 K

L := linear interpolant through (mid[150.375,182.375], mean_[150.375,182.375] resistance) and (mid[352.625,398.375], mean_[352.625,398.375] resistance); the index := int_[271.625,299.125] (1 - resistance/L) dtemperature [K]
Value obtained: -2.1 K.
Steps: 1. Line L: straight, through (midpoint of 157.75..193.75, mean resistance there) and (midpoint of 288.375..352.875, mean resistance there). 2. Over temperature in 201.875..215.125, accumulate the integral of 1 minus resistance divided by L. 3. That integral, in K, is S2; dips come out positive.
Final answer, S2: -1.13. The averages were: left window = 152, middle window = 171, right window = 176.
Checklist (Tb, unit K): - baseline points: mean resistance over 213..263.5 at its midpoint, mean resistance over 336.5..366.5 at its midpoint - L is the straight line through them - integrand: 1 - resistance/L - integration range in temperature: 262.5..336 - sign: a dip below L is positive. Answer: 1.5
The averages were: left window 176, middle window 174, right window 179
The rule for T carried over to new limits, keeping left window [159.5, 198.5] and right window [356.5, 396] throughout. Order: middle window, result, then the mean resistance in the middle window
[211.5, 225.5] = -2.2 K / 184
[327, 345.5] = -0.8 K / 179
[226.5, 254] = -1.9 K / 172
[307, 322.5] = -0.8 K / 179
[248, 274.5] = -2.0 K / 176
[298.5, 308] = -0.1 K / 170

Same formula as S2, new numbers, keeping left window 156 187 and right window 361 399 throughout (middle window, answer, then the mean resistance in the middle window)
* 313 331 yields -1.1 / 179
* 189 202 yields -1.1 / 163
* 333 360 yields -1.1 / 179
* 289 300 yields -0.3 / 169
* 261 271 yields -1.1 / 178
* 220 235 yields -2.3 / 178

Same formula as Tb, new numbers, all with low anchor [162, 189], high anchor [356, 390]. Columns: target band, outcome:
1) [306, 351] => -2.2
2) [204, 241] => -3.9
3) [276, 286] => -0.4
